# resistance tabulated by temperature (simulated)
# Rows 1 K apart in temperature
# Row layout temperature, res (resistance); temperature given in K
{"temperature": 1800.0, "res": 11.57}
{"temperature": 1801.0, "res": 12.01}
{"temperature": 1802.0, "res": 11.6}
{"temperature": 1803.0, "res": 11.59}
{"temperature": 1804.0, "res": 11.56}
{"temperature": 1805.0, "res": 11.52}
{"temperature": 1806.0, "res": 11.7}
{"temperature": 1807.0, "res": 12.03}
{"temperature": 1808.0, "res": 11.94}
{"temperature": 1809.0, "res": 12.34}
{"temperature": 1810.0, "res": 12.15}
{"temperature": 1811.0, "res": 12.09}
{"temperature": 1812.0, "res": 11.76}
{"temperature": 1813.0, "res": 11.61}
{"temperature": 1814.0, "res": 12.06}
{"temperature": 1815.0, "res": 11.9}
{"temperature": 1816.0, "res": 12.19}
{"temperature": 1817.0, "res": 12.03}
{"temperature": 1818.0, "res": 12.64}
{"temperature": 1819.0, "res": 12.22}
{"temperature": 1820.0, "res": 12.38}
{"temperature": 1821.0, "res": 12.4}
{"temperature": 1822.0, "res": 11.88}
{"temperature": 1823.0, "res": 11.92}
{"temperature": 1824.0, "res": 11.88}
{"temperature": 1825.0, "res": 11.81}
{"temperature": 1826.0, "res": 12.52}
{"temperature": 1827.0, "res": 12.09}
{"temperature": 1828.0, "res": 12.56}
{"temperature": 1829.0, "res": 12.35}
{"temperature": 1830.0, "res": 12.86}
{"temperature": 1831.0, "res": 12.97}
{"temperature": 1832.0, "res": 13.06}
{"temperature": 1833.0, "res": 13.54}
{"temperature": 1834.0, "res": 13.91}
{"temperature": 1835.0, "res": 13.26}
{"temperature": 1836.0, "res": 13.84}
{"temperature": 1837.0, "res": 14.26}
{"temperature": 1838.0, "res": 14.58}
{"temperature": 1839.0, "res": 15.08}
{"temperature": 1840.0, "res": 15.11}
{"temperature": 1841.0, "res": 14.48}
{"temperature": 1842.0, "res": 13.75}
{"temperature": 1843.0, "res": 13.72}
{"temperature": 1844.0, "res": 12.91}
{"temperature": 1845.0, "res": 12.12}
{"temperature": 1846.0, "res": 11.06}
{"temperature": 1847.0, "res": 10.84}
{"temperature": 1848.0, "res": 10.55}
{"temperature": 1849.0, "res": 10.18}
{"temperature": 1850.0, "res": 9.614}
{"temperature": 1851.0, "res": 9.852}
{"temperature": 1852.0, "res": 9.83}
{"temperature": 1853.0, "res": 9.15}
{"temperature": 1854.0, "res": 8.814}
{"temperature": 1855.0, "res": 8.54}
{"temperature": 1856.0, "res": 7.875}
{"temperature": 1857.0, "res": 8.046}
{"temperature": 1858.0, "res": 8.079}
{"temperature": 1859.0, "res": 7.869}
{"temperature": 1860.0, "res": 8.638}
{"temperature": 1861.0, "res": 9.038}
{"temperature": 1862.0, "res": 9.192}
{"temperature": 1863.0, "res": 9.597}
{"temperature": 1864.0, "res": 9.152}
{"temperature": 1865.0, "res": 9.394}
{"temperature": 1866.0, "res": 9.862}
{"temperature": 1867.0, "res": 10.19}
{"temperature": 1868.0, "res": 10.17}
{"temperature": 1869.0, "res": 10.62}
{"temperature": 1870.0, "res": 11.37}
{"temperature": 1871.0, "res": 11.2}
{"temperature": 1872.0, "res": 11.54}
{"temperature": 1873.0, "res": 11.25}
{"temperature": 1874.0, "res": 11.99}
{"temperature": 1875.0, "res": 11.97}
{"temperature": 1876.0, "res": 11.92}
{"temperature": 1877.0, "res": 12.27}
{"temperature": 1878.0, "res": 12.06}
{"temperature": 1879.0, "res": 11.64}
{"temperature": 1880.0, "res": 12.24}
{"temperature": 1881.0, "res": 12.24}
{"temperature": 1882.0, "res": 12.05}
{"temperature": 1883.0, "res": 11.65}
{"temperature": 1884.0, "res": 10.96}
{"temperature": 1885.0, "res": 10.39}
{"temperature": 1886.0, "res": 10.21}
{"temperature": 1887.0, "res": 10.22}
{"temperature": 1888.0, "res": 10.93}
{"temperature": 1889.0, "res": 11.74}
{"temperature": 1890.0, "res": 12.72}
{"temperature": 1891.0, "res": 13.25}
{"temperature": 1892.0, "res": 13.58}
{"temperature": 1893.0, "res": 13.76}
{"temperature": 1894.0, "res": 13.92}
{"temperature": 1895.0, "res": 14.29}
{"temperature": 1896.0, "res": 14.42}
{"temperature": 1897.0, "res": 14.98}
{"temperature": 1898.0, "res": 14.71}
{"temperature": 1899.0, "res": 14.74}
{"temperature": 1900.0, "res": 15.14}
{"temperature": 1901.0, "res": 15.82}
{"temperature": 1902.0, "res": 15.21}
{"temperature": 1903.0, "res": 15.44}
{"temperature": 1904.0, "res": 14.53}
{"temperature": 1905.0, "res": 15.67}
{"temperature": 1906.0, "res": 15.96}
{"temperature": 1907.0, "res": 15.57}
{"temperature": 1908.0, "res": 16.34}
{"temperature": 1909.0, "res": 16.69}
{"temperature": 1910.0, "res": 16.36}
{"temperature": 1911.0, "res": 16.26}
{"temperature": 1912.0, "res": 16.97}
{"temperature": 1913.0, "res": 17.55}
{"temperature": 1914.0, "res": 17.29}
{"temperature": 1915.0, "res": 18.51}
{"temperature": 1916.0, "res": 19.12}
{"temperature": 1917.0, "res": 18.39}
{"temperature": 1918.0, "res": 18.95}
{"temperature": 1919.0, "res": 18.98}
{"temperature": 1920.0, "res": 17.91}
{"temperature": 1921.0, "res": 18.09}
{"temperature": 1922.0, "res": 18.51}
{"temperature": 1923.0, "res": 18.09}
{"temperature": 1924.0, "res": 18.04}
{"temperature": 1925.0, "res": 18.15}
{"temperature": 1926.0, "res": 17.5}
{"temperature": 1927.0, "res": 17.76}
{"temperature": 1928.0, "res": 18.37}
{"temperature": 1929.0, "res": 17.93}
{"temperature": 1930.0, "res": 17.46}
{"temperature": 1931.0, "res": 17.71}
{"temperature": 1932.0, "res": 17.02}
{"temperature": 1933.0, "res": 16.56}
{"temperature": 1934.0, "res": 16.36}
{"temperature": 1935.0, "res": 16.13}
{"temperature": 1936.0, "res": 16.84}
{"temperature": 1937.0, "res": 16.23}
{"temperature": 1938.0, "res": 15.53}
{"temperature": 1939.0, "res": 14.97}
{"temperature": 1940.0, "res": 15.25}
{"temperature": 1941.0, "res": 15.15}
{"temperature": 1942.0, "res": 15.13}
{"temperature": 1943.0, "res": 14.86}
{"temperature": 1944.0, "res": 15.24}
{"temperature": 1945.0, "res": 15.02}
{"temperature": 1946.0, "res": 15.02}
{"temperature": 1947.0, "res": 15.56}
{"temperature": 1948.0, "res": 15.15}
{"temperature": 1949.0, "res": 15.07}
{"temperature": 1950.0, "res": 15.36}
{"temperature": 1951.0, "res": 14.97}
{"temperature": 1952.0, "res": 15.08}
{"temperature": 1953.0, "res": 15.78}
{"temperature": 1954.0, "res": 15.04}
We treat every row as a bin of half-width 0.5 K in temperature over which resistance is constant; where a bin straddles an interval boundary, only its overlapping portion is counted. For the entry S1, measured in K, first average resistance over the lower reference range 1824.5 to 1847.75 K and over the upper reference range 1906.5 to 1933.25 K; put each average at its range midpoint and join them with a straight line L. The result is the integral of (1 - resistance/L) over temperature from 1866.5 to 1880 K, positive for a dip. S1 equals 3.3 K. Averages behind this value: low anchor 13.1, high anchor 17.6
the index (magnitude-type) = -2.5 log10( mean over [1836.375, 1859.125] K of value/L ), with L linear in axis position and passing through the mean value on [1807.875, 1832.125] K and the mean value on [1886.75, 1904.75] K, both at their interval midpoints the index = 0.14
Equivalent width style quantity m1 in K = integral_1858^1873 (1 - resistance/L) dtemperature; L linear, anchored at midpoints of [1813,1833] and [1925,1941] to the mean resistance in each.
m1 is 4.50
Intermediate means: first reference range 12.3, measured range 9.83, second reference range 16.8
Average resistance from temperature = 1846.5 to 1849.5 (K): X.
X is 10.5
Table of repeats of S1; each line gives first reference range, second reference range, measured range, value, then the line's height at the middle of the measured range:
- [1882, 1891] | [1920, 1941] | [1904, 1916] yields -1.9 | 14.4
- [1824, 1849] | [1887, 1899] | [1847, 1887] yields 8.8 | 13.2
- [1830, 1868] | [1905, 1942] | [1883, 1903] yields 2.0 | 14.7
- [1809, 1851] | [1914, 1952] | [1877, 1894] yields 3.3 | 14.8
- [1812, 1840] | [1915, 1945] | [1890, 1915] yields 1.0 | 16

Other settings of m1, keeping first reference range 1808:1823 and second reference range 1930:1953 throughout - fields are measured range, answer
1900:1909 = -0.60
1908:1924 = -3.03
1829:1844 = -1.30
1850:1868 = 5.78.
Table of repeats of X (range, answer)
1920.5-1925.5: 18.2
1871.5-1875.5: 11.7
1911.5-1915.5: 17.6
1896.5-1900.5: 14.9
